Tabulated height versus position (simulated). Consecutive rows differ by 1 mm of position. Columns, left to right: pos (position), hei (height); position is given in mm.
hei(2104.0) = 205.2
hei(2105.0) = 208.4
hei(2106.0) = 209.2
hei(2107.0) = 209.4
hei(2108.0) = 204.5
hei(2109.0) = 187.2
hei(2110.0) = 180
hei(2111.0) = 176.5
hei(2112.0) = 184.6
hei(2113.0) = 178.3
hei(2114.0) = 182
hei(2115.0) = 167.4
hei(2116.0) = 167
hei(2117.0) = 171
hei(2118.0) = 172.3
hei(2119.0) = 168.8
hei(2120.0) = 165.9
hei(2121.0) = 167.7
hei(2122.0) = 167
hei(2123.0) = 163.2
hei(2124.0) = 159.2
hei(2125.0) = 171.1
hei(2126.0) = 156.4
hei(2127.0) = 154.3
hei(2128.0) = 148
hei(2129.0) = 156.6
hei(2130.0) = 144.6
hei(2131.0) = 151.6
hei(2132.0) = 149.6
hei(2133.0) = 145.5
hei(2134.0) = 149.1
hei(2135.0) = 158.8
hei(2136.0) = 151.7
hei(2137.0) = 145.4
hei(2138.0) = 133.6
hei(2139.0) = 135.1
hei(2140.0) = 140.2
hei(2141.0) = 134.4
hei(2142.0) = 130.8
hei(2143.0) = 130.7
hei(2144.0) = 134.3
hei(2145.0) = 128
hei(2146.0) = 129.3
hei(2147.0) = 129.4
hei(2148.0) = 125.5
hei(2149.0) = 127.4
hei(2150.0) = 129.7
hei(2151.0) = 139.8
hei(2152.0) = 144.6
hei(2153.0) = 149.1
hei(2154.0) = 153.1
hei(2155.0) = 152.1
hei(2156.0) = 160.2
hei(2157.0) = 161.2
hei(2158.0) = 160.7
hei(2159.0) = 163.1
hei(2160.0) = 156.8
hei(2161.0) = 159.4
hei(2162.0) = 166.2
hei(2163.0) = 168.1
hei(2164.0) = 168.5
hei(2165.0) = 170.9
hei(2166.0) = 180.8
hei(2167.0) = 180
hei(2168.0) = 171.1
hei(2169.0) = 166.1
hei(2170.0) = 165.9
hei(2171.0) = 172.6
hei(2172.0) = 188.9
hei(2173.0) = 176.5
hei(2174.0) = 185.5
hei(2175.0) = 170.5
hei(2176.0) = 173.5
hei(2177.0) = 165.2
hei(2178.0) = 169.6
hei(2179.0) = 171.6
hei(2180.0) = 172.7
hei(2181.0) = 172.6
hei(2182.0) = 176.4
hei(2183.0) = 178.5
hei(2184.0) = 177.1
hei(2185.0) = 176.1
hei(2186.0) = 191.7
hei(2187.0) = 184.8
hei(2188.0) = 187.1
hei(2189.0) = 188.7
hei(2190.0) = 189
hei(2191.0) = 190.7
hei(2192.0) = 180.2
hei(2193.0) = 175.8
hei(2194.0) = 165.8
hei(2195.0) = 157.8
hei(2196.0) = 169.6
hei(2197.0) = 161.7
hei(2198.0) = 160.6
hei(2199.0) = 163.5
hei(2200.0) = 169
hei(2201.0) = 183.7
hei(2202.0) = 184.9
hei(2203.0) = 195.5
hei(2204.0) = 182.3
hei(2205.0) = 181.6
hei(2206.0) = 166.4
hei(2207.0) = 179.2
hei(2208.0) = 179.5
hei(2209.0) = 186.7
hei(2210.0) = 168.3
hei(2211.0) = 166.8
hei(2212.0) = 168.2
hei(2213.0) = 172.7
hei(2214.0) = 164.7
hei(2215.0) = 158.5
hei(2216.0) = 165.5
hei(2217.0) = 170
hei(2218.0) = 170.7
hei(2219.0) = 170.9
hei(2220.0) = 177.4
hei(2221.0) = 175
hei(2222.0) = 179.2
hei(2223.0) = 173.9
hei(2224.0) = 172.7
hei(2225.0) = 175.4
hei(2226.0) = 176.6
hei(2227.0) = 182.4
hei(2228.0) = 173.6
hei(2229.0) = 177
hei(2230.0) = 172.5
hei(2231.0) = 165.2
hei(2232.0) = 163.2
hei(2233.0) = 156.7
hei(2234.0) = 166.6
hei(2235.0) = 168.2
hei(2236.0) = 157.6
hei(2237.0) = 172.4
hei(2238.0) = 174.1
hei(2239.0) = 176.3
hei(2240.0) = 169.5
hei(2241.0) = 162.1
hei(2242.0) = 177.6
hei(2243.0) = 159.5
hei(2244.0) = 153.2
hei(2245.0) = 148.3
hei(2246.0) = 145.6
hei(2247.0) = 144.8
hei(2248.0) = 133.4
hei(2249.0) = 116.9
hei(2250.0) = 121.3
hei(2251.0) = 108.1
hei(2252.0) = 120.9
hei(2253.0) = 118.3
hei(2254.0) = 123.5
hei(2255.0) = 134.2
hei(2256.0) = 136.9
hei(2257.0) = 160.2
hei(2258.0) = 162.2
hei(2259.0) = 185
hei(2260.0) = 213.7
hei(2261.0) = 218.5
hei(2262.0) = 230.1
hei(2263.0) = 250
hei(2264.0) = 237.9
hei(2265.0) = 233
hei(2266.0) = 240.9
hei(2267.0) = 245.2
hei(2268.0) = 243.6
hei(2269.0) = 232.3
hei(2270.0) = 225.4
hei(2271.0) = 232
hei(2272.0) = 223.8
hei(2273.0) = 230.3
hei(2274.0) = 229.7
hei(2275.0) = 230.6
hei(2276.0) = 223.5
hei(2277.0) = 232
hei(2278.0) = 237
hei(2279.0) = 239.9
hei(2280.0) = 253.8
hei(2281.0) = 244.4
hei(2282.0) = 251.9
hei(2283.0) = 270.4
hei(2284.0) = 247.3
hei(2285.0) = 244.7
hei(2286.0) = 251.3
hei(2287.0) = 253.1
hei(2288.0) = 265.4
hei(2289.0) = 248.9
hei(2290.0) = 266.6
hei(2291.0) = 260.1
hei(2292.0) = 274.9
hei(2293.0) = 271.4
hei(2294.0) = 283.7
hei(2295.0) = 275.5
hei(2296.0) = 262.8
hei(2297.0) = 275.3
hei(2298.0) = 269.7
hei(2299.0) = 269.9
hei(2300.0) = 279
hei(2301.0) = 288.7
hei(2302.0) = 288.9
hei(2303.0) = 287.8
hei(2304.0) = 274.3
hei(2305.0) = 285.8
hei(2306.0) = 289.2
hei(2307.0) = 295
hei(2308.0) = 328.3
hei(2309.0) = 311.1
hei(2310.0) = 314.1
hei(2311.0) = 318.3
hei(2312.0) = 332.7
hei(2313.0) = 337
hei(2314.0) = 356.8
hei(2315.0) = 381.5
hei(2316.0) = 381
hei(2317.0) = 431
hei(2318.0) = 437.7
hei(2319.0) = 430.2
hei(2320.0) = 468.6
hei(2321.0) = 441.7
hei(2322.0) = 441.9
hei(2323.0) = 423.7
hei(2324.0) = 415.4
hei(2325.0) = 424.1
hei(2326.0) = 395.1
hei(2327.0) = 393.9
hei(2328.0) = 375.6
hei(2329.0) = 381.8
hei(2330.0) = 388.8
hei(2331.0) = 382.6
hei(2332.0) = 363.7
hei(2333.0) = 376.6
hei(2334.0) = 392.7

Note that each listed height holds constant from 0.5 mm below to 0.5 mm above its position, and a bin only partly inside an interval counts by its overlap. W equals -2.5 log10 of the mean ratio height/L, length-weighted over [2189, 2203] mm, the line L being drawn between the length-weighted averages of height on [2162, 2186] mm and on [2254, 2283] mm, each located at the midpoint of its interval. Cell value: 0.06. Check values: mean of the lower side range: 174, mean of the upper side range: 220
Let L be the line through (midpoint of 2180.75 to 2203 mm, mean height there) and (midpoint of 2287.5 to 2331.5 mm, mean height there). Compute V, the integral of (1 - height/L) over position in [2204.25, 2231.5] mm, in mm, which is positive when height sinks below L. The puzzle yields 5.0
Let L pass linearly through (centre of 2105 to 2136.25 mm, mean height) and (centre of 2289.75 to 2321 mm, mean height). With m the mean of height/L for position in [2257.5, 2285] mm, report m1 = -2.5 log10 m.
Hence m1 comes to 0.248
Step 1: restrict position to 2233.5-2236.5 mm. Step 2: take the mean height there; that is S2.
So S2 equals 164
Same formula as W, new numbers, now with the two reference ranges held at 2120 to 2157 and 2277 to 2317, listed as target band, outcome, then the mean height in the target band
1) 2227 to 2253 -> 0.45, 155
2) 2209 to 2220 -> 0.25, 169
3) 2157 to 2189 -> 0.02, 173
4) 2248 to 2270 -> 0.36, 182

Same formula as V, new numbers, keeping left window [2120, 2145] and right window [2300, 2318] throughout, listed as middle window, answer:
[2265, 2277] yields 2.3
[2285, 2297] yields 1.7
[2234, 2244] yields 3.4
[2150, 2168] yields 1.6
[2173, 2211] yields 5.8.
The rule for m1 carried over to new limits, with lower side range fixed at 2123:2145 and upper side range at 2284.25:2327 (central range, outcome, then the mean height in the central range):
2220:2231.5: 0.35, 175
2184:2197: 0.15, 179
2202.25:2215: 0.26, 175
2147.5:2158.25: 0.15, 145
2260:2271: 0.20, 235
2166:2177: 0.06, 175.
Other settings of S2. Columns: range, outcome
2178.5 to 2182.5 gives 173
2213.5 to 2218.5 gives 166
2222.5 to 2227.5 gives 176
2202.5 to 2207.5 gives 181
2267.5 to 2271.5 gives 233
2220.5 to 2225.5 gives 175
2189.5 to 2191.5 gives 190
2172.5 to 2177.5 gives 174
